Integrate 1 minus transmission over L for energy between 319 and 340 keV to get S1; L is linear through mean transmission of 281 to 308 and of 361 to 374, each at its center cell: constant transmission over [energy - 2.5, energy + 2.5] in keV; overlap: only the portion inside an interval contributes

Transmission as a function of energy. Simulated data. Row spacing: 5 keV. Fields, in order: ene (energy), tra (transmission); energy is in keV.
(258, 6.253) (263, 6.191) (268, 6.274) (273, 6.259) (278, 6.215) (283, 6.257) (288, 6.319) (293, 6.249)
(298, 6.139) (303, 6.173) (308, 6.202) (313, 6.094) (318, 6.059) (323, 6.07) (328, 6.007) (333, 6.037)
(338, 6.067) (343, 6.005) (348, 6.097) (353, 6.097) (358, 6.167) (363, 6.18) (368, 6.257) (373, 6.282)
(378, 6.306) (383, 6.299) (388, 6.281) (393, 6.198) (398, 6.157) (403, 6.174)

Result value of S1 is 0.6 keV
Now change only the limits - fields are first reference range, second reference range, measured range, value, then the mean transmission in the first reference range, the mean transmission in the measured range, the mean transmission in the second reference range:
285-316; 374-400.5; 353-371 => 0.13 keV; 6.19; 6.19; 6.25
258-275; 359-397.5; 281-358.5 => 1.49 keV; 6.24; 6.13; 6.25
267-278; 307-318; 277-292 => -0.13 keV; 6.25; 6.27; 6.12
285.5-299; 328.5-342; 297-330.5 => 0.21 keV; 6.25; 6.1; 6.04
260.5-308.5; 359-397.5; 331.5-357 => 0.71 keV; 6.23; 6.07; 6.25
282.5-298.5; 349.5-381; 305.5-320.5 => 0.29 keV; 6.25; 6.12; 6.21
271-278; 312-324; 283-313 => -0.29 keV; 6.24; 6.21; 6.07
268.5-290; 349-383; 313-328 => 0.43 keV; 6.26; 6.06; 6.22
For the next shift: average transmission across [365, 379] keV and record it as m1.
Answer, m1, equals 6.28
